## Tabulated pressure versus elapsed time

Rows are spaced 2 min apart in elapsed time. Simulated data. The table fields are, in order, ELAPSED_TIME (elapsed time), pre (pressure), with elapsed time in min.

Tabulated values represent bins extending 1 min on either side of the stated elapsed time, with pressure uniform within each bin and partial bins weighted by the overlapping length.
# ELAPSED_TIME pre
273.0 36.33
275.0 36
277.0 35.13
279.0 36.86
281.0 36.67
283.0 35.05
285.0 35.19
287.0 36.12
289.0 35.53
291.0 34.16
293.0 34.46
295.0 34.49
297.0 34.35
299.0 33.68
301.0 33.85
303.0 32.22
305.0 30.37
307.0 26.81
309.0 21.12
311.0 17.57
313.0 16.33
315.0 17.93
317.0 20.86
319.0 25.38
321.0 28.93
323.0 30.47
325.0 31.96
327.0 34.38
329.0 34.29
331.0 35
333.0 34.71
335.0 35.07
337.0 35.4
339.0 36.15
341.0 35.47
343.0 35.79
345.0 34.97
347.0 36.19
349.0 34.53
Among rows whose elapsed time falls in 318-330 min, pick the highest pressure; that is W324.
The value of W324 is 34.38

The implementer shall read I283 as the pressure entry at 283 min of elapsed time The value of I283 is 35.05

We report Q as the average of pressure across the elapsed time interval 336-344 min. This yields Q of 35.7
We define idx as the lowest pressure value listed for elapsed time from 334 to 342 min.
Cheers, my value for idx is 35.07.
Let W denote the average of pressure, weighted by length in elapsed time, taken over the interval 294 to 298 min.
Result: 34.4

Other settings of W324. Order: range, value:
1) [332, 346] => 36.15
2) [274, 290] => 36.86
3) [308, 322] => 28.93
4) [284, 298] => 36.12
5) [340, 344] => 35.79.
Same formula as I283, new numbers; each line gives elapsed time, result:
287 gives 36.12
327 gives 34.38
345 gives 34.97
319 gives 25.38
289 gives 35.53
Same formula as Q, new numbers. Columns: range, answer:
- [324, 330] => 33.5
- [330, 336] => 34.9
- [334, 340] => 35.5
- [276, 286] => 35.8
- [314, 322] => 23.3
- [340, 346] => 35.4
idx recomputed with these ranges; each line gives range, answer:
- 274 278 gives 35.13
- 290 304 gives 32.22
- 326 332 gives 34.29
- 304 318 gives 16.33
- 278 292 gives 34.16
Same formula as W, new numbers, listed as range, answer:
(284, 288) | 35.7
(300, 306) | 32.1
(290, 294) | 34.3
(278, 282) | 36.8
